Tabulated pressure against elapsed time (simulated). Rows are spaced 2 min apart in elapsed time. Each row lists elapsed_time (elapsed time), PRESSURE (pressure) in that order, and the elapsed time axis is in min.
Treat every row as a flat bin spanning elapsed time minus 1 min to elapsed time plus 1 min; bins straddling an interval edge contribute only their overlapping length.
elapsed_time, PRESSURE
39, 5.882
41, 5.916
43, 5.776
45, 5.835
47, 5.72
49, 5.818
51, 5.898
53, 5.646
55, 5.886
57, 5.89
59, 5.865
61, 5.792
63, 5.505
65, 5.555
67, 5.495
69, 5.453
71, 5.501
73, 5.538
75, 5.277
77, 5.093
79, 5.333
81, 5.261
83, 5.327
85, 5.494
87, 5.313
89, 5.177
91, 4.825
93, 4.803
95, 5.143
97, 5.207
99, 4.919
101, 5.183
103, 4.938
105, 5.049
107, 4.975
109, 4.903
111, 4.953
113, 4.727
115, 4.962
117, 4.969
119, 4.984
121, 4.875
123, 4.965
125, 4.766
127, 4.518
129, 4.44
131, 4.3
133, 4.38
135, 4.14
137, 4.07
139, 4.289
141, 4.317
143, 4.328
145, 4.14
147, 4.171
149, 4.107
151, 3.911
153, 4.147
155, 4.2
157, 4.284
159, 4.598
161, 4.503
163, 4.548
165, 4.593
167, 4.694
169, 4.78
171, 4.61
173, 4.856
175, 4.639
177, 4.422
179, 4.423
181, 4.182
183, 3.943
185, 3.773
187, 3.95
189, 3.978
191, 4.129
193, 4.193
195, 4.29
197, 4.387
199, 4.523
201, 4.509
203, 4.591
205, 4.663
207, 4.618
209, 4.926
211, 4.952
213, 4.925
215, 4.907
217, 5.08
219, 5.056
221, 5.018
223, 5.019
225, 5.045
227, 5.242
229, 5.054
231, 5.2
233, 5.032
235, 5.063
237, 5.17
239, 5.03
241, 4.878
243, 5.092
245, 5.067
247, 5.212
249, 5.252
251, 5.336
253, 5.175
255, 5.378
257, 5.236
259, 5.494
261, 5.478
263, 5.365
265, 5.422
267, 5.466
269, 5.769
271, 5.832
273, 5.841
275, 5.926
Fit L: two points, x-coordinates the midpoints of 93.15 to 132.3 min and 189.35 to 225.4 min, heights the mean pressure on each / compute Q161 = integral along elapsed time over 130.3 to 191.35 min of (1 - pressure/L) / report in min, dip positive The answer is 6.1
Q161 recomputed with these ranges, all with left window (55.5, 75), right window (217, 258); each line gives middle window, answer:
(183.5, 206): 4.21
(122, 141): 3.51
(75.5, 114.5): 3.11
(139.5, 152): 2.83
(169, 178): 1.12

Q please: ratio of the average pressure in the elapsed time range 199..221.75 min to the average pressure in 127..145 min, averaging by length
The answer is 1.1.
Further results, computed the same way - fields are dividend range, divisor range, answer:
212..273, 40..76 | 0.92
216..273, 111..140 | 1.14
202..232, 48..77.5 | 0.88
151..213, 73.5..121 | 0.87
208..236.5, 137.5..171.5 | 1.16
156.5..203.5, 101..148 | 0.95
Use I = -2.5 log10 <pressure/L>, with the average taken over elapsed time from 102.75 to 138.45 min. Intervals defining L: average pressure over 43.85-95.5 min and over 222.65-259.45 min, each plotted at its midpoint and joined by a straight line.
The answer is 0.15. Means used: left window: 5.48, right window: 5.15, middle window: 4.71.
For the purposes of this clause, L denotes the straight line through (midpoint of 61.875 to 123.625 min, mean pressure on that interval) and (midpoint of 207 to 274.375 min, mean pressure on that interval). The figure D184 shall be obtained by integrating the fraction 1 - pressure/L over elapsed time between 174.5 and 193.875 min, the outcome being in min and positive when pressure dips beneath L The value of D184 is 3.9 min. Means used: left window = 5.15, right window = 5.21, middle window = 4.15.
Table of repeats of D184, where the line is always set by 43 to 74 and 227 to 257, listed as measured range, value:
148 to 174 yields 4.53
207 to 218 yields 0.64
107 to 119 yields 1.34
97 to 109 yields 1.17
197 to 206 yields 1.22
